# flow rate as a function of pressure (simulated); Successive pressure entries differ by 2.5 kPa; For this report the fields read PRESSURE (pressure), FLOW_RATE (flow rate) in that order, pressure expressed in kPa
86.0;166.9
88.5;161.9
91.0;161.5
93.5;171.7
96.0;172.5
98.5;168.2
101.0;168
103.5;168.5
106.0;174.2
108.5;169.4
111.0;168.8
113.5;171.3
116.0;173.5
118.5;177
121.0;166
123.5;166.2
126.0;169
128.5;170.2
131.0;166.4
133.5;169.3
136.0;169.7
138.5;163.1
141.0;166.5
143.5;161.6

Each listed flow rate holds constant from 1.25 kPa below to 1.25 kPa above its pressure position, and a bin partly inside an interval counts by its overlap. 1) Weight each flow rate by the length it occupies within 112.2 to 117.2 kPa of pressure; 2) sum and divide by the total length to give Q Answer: 172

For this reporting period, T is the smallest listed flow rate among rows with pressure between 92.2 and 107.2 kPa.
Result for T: 168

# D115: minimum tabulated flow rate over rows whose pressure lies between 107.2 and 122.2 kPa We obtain 166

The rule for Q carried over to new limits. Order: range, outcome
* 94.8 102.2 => 170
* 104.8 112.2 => 171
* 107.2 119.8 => 172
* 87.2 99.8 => 167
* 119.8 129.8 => 168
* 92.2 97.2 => 172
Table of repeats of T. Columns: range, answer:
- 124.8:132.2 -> 166.4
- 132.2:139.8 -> 163.1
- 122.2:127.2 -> 166.2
